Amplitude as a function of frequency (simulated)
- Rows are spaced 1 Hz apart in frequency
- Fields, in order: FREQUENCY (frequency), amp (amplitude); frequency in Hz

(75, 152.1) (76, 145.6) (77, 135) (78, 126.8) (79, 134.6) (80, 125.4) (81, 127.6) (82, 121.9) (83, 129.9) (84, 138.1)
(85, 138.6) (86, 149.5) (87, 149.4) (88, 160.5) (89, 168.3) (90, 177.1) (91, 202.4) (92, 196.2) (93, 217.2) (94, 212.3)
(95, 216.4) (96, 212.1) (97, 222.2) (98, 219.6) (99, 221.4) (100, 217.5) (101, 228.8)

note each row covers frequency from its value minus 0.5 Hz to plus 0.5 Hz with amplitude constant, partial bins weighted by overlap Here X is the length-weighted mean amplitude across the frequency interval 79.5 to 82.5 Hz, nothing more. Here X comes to 125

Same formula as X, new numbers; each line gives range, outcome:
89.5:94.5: 201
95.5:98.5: 218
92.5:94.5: 215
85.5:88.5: 153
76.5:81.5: 130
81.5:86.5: 136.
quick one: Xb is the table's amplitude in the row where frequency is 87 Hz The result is 149.4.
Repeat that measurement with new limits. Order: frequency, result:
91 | 202.4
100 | 217.5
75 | 152.1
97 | 222.2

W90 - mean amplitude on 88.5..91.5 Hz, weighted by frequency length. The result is 183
